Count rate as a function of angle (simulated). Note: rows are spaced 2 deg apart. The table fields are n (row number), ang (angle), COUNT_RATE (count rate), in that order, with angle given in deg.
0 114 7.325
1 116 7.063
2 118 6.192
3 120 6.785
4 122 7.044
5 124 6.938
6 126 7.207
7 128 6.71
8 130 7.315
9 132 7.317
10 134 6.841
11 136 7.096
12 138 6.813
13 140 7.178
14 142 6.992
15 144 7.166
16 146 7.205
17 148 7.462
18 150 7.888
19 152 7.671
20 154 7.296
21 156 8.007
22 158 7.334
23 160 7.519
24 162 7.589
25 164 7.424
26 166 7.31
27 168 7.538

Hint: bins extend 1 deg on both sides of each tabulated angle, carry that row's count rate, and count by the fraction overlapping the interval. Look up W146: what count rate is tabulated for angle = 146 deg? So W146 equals 7.205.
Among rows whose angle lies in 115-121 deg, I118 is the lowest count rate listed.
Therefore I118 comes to 6.192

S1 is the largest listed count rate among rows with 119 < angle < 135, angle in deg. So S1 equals 7.317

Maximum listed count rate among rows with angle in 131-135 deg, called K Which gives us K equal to 7.317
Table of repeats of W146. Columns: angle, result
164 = 7.424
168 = 7.538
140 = 7.178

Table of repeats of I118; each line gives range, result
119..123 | 6.785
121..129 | 6.71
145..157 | 7.205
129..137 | 6.841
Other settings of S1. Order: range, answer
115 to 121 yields 7.063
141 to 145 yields 7.166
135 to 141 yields 7.178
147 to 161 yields 8.007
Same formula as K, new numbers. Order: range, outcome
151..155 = 7.671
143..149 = 7.462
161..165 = 7.589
